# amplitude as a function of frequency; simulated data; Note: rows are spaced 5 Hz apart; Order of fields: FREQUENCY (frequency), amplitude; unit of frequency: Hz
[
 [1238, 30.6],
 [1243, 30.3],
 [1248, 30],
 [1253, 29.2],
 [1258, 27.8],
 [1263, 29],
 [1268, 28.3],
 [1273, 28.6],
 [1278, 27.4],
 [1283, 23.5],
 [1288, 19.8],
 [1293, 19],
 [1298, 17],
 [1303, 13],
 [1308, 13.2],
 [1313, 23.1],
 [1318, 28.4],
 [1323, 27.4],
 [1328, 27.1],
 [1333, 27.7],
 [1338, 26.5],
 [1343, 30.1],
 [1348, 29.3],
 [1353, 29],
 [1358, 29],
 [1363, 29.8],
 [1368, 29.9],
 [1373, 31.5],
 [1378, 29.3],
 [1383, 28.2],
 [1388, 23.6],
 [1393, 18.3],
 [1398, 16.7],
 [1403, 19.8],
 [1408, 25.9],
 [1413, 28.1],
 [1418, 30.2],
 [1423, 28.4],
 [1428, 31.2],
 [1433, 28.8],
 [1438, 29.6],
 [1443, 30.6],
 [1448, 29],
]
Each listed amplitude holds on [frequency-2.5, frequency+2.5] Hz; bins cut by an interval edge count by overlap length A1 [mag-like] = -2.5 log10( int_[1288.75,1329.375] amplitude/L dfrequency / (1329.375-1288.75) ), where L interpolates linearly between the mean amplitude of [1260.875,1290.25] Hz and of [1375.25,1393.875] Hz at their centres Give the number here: 0.24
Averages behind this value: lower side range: 26.1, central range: 20.8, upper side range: 25.5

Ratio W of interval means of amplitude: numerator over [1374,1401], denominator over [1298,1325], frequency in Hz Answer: 1.2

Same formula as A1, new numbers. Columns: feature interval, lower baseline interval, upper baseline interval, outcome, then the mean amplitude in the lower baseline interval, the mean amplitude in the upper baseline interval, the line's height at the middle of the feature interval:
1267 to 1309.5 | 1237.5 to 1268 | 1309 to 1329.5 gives 0.29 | 29.3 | 25.5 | 27.3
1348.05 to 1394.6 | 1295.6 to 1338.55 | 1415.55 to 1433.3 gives -0.08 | 22.4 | 29.8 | 26.1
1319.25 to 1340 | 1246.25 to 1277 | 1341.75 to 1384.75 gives 0.08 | 28.7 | 29.6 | 29.3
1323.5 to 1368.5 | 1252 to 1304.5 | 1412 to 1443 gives -0.08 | 23.9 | 29.5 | 26.5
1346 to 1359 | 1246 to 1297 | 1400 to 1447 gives -0.08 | 26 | 28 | 27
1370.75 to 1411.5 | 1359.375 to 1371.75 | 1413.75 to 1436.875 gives 0.22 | 29.9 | 29.5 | 29.8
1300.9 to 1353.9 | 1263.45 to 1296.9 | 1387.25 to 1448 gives 0.00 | 24.4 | 26.1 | 25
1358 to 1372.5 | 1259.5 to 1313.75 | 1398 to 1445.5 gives -0.19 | 22.1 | 27.5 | 25.2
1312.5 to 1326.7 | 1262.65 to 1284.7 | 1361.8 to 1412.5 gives -0.01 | 27.3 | 25.3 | 26.5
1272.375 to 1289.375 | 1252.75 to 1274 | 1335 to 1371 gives 0.16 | 28.5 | 29.1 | 28.6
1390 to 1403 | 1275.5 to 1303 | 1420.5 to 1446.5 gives 0.44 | 20.6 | 29.7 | 27.4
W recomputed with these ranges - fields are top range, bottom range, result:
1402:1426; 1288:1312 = 1.64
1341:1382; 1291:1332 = 1.39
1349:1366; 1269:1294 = 1.21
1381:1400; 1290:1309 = 1.37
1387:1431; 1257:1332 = 1.05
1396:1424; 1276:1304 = 1.23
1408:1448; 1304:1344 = 1.18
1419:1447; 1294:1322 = 1.53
